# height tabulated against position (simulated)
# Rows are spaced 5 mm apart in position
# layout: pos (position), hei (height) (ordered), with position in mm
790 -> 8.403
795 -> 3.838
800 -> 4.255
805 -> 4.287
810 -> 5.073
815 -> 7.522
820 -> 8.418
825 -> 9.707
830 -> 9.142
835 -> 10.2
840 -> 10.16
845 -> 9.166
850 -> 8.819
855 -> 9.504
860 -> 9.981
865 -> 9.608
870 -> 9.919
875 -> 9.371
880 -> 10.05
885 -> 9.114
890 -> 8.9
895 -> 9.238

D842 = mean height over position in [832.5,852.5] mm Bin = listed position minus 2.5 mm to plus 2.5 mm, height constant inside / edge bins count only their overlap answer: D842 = 9.59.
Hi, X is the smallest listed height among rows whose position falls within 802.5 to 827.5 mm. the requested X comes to 4.287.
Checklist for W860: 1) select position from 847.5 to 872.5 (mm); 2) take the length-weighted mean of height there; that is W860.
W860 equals 9.57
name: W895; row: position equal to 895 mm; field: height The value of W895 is 9.238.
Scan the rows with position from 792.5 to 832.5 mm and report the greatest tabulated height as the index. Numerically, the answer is 9.707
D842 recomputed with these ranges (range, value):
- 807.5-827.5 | 7.68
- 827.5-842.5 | 9.83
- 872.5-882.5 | 9.71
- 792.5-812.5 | 4.36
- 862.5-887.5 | 9.61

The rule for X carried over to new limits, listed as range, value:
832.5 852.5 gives 8.819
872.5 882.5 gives 9.371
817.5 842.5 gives 8.418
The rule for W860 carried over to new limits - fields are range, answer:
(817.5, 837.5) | 9.37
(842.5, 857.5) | 9.16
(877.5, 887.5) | 9.58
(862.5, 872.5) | 9.76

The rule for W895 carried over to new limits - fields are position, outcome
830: 9.142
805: 4.287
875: 9.371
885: 9.114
